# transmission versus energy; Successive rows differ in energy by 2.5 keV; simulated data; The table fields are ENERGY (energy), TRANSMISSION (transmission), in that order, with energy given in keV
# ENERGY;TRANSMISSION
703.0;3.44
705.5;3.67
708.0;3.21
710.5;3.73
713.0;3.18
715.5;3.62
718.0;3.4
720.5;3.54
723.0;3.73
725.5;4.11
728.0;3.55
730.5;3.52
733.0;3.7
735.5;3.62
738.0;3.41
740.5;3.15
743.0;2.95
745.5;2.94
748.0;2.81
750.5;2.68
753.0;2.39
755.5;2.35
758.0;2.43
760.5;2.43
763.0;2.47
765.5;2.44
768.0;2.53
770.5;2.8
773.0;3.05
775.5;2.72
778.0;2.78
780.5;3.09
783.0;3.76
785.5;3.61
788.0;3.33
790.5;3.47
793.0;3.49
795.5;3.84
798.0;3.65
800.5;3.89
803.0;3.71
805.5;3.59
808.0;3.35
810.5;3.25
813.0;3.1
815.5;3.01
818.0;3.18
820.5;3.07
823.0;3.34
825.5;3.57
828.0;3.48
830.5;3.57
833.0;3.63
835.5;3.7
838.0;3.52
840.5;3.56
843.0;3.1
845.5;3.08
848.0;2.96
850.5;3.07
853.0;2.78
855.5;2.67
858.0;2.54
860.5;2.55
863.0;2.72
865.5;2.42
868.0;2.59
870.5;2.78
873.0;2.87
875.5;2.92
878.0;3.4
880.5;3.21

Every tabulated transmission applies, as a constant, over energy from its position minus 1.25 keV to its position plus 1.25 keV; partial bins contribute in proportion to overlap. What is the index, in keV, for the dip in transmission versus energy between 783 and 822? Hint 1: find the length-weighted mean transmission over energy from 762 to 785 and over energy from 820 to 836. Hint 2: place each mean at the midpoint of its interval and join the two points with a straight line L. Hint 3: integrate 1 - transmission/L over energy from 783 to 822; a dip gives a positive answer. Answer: -3.1 keV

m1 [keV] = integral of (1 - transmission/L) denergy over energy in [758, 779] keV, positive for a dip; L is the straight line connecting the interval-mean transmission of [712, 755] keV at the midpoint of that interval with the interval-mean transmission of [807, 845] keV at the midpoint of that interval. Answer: 4.31 keV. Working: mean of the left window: 3.3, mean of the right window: 3.36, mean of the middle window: 2.64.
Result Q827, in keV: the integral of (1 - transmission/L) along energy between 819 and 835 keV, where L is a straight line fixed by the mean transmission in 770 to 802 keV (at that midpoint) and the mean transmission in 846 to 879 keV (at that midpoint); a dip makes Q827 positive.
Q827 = -2.1 keV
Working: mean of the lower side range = 3.36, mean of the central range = 3.45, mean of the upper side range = 2.79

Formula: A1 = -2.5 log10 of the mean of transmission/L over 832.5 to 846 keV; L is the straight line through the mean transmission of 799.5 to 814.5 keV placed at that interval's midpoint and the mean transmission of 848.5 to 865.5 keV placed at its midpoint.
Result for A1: -0.16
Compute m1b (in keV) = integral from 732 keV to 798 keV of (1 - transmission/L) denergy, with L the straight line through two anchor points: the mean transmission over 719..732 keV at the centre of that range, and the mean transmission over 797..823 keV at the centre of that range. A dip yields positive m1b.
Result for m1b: 9.65 keV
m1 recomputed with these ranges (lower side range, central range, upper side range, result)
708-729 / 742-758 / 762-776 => 1.9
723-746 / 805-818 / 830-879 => -0.2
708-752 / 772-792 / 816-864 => 0.3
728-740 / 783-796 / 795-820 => -0.3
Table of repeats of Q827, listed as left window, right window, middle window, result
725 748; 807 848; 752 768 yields 4.5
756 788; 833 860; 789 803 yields -3.5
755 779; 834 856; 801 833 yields -4.3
